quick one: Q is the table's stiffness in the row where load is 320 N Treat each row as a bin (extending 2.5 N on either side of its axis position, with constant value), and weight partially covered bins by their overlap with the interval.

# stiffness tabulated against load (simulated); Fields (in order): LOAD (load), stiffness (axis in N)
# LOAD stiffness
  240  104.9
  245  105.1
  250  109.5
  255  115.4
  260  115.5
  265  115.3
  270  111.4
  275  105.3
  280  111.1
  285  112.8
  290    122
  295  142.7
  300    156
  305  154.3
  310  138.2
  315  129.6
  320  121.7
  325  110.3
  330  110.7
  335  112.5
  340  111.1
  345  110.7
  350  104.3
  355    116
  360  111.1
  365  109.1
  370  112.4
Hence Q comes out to 121.7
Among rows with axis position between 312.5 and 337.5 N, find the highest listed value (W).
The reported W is 129.6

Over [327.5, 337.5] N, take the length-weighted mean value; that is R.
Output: 112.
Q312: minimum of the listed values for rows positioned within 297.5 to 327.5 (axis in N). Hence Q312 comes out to 110.3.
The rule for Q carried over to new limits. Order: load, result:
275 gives 105.3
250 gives 109.5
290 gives 122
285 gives 112.8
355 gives 116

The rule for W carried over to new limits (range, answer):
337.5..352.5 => 111.1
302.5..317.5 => 154.3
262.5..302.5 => 156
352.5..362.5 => 116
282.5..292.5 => 122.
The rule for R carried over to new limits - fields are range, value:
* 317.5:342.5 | 113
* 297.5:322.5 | 140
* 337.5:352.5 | 109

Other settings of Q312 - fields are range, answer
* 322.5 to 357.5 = 104.3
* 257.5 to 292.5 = 105.3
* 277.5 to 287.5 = 111.1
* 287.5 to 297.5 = 122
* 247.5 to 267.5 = 109.5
